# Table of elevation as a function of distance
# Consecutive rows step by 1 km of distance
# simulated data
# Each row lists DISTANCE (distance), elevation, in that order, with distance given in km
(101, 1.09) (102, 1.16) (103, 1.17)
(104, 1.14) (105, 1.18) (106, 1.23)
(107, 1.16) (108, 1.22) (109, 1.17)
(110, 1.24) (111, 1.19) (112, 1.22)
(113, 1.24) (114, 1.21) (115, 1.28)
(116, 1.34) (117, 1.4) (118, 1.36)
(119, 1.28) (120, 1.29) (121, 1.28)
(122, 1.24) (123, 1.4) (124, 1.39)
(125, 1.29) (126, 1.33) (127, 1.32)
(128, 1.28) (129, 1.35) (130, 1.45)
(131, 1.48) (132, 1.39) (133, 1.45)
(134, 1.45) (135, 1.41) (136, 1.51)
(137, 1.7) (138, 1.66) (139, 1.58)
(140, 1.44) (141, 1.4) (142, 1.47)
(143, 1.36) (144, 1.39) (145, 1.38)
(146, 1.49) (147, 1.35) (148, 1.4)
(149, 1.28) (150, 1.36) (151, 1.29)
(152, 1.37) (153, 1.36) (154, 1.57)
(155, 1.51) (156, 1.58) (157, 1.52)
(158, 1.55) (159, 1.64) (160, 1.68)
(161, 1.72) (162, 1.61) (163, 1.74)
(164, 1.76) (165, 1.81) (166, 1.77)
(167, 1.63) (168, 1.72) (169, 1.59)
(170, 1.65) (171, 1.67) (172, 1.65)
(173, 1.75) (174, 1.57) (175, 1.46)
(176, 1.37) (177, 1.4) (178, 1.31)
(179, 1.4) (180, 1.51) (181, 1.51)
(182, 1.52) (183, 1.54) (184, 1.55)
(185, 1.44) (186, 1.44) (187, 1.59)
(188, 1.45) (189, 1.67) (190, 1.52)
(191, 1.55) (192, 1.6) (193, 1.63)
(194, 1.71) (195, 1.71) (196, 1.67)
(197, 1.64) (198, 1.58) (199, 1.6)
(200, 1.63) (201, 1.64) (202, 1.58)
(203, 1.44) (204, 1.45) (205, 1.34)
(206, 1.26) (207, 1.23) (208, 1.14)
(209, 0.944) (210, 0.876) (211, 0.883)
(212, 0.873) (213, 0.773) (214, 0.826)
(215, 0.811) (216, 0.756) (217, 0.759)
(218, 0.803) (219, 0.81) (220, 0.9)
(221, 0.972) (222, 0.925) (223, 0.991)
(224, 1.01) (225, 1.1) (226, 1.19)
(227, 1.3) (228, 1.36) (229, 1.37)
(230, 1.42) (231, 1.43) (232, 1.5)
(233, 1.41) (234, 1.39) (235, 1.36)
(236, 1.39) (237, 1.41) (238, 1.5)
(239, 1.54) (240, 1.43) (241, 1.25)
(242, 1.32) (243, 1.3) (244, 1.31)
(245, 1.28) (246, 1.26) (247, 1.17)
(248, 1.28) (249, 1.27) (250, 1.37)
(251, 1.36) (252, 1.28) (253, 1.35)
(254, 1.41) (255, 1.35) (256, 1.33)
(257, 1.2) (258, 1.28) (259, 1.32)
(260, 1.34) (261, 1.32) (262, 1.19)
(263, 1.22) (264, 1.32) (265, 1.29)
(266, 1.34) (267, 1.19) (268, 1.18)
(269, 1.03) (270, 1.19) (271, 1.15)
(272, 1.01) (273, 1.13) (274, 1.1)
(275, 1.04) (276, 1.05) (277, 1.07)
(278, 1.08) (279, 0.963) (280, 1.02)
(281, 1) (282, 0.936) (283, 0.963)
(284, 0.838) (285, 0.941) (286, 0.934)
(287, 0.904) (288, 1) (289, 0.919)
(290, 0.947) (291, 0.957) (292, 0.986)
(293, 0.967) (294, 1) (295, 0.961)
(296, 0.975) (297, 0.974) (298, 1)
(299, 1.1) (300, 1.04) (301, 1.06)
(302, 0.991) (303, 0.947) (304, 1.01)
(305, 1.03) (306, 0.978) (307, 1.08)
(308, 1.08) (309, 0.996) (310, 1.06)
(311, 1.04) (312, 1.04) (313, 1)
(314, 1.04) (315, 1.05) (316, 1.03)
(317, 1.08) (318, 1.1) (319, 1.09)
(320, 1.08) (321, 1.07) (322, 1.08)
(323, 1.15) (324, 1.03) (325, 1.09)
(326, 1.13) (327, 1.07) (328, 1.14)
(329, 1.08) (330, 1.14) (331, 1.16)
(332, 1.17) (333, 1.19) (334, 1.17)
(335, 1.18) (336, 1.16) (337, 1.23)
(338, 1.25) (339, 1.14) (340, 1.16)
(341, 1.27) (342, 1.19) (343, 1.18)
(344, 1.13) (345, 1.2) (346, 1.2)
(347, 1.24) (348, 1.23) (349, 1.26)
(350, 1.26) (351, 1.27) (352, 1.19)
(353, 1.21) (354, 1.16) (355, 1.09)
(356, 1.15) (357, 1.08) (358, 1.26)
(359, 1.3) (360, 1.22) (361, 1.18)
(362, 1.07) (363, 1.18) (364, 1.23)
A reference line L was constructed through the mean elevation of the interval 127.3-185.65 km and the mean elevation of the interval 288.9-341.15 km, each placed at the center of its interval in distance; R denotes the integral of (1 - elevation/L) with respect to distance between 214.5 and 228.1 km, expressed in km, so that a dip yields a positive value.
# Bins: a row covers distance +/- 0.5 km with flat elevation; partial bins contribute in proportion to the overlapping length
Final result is 3.7 km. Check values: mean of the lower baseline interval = 1.51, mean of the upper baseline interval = 1.07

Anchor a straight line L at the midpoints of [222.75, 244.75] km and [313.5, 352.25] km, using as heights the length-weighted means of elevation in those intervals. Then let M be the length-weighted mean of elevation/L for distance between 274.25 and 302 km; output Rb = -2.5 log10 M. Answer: 0.24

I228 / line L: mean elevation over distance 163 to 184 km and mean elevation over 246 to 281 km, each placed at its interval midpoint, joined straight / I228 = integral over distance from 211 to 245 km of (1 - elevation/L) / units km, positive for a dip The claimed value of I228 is 4.64 km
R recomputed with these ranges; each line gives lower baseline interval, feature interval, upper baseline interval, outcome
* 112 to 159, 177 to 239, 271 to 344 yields -2.66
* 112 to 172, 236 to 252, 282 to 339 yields -1.64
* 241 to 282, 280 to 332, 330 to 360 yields 7.67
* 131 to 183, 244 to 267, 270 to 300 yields -3.58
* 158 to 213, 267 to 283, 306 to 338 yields 2.25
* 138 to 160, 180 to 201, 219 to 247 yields -3.31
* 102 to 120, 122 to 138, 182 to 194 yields -1.23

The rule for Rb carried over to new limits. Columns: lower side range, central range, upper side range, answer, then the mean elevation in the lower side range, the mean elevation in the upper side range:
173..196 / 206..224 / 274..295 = 0.436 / 1.53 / 0.978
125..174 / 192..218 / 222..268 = 0.106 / 1.52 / 1.31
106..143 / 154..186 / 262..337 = -0.230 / 1.36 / 1.06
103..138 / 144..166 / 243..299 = -0.192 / 1.32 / 1.13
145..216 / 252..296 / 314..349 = 0.144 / 1.46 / 1.14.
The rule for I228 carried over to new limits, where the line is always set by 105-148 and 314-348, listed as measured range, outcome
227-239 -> -1.6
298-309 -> 1.3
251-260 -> -0.7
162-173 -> -3.2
